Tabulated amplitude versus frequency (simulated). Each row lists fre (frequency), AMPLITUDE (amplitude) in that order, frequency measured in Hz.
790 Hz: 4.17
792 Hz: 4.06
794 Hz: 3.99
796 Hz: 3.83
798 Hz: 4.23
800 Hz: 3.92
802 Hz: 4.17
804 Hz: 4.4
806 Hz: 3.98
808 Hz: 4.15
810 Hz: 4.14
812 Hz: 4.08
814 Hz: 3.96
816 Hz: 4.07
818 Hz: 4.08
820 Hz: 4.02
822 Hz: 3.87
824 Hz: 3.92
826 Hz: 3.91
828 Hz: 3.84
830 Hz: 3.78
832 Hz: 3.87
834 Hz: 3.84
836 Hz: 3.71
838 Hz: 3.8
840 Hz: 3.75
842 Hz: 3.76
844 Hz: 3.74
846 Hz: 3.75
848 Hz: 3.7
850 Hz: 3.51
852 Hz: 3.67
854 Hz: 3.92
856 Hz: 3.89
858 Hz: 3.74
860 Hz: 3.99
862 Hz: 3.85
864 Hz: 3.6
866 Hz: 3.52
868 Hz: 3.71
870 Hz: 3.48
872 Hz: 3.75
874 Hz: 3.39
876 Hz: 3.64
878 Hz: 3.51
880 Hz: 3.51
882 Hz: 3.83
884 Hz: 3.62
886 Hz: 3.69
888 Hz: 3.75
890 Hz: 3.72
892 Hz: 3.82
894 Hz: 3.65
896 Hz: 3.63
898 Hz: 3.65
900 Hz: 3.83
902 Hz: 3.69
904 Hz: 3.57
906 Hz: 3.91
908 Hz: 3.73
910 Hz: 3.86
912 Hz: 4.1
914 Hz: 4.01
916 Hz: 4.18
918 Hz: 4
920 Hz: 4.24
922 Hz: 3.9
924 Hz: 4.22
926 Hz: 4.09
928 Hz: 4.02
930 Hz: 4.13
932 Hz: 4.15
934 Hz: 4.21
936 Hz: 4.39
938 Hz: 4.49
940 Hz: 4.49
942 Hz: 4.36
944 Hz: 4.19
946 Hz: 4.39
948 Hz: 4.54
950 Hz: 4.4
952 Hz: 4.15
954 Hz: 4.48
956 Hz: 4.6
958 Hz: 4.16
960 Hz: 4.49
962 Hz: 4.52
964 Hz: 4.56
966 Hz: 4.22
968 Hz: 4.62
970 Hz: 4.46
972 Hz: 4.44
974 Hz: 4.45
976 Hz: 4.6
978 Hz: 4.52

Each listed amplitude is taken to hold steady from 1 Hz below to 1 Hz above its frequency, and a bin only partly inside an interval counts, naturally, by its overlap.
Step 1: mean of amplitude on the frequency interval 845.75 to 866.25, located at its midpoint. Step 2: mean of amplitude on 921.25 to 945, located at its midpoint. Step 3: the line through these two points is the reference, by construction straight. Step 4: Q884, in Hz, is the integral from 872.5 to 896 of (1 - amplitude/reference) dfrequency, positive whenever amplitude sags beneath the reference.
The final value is 1.63 Hz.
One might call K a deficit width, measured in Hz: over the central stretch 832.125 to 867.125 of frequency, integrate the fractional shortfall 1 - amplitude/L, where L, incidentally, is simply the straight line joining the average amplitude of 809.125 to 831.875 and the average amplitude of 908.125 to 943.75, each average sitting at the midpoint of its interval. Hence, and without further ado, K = 2.3 Hz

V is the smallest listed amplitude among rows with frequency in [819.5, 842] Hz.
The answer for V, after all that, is 3.71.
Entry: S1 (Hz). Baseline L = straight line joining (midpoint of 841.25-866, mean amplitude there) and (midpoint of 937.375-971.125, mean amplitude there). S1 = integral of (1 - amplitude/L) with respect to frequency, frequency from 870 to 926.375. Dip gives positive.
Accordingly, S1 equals 3.5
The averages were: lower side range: 3.75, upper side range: 4.42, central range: 3.79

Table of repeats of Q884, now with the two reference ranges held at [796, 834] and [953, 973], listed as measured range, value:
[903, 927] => 1.8 Hz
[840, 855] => 1.4 Hz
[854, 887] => 3.9 Hz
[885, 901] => 2.0 Hz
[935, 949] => 0.0 Hz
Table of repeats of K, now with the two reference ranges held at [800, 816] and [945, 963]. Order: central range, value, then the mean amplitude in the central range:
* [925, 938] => 0.5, 4.19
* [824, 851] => 2.6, 3.77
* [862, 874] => 1.8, 3.61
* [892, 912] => 2.6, 3.75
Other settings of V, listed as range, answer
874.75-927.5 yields 3.51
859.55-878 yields 3.39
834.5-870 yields 3.48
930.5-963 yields 4.15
